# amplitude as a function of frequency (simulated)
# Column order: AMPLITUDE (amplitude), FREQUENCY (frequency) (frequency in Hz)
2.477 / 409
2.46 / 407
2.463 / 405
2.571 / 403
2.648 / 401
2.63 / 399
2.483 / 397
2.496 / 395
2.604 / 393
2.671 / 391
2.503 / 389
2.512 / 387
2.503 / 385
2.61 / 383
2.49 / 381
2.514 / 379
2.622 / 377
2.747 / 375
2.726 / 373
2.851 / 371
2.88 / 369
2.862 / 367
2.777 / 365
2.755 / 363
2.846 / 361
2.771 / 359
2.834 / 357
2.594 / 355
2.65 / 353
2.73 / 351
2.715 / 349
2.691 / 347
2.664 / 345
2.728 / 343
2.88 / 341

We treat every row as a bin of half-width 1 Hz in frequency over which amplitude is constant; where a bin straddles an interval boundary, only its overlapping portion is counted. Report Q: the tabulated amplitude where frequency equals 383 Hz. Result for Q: 2.61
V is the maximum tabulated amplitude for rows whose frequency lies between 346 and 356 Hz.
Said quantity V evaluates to 2.73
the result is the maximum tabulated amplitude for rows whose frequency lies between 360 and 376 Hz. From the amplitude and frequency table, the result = 2.88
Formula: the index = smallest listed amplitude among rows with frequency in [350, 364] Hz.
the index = 2.594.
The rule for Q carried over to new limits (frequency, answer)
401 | 2.648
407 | 2.46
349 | 2.715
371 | 2.851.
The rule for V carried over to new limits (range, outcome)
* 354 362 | 2.846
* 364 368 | 2.862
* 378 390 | 2.61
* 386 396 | 2.671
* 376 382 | 2.622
